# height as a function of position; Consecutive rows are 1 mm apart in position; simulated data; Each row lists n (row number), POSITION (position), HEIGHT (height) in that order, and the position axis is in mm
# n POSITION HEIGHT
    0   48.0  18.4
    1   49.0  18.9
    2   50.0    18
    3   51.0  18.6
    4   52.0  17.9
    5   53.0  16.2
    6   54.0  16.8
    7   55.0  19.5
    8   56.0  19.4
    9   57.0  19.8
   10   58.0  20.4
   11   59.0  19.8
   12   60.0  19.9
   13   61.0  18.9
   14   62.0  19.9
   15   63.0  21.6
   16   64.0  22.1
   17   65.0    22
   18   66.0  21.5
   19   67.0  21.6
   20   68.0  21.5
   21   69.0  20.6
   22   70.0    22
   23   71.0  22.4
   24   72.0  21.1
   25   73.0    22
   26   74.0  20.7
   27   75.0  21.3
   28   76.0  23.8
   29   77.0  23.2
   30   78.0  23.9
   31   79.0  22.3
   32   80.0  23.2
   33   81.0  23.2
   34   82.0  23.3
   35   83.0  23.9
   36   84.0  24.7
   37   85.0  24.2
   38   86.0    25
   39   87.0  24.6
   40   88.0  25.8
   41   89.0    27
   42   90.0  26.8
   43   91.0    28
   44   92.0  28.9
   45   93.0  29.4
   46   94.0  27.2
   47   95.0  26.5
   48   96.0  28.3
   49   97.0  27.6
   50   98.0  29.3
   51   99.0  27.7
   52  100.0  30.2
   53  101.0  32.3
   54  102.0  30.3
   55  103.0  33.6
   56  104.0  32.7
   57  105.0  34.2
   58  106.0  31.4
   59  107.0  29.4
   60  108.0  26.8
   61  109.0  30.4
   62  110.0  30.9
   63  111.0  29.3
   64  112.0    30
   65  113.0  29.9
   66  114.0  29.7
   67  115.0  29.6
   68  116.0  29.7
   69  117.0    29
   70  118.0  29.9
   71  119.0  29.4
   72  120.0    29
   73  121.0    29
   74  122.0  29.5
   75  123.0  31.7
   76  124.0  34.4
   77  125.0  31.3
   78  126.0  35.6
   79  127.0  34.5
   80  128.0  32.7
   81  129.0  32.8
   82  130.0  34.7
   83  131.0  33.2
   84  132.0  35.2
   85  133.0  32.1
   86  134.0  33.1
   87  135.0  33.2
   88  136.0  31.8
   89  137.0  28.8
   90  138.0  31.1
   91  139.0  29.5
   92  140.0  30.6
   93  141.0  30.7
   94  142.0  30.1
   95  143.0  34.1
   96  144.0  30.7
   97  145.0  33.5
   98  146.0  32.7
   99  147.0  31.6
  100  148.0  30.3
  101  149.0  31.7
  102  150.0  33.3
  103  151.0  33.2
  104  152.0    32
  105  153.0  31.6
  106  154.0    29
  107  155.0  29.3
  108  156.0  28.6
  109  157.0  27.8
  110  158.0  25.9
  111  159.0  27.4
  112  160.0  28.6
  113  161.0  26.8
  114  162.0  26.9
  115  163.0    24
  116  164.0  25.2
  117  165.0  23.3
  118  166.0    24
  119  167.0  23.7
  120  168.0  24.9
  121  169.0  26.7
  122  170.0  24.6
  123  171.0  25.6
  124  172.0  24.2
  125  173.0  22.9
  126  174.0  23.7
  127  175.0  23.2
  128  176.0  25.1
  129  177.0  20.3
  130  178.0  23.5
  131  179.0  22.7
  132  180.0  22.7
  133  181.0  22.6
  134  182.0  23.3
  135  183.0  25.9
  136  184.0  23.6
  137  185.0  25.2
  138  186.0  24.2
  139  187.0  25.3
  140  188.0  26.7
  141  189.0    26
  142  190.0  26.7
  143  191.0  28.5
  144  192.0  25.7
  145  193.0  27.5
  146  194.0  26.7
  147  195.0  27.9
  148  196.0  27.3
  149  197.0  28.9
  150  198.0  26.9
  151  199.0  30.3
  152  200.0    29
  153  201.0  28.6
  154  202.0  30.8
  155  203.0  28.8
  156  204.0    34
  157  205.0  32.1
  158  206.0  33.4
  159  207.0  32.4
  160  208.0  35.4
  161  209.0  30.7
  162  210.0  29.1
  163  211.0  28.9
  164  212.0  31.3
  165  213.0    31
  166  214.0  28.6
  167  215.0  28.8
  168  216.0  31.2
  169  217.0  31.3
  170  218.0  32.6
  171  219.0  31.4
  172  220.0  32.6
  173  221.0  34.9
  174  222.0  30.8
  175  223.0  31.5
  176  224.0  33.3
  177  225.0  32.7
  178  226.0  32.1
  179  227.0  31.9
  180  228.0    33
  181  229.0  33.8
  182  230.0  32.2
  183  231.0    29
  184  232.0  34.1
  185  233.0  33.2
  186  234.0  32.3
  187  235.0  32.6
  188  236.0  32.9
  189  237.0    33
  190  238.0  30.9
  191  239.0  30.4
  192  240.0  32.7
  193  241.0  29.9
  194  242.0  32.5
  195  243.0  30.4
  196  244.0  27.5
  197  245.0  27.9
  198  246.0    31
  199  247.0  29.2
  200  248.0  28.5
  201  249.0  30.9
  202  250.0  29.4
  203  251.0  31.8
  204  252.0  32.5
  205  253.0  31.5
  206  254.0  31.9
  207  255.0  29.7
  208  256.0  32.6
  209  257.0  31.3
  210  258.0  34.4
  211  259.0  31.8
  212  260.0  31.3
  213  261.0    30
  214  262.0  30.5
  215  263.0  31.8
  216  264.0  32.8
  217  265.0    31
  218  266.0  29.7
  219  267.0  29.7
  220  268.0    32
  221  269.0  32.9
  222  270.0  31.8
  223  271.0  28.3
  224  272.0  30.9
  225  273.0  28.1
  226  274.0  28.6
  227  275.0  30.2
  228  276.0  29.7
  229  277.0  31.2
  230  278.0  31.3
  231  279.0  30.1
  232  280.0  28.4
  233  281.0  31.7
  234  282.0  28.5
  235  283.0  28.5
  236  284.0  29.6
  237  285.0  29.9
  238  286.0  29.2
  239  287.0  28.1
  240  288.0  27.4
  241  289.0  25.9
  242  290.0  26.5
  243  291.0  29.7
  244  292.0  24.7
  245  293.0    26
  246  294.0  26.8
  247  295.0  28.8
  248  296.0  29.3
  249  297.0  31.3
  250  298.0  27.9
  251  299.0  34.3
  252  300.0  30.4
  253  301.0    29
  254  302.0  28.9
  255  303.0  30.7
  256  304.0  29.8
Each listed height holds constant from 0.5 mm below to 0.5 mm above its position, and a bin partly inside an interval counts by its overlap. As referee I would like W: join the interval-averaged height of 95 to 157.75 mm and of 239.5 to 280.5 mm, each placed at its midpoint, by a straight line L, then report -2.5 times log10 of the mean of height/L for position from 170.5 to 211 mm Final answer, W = 0.15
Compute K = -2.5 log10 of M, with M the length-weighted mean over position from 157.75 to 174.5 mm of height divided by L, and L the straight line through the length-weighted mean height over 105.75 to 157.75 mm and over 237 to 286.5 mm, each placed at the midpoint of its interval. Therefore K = 0.224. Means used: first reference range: 31.1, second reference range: 30.6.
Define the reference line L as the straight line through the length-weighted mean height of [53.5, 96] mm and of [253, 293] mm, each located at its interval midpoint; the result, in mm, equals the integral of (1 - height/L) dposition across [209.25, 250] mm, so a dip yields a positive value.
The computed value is -4.0 mm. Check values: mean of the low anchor 22.9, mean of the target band 31.3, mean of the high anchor 30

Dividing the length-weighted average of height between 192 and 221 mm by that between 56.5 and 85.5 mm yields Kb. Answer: 1.4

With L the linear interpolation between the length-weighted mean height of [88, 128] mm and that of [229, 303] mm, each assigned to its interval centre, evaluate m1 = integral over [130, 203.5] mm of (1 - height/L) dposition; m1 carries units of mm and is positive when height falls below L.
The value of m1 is 5.5 mm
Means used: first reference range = 30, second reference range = 30.3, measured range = 27.9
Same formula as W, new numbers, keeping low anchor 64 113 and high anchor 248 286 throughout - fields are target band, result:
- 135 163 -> -0.095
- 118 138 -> -0.182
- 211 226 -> -0.073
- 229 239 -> -0.084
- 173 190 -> 0.185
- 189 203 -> 0.033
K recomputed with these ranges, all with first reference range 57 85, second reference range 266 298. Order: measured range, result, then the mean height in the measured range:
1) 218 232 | -0.19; 32.3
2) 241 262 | -0.10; 30.8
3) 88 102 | -0.24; 28.4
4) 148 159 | -0.21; 30.1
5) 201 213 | -0.18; 31.4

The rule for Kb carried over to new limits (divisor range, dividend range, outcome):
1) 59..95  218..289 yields 1.33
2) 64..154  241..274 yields 1.07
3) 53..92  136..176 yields 1.27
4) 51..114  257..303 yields 1.20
